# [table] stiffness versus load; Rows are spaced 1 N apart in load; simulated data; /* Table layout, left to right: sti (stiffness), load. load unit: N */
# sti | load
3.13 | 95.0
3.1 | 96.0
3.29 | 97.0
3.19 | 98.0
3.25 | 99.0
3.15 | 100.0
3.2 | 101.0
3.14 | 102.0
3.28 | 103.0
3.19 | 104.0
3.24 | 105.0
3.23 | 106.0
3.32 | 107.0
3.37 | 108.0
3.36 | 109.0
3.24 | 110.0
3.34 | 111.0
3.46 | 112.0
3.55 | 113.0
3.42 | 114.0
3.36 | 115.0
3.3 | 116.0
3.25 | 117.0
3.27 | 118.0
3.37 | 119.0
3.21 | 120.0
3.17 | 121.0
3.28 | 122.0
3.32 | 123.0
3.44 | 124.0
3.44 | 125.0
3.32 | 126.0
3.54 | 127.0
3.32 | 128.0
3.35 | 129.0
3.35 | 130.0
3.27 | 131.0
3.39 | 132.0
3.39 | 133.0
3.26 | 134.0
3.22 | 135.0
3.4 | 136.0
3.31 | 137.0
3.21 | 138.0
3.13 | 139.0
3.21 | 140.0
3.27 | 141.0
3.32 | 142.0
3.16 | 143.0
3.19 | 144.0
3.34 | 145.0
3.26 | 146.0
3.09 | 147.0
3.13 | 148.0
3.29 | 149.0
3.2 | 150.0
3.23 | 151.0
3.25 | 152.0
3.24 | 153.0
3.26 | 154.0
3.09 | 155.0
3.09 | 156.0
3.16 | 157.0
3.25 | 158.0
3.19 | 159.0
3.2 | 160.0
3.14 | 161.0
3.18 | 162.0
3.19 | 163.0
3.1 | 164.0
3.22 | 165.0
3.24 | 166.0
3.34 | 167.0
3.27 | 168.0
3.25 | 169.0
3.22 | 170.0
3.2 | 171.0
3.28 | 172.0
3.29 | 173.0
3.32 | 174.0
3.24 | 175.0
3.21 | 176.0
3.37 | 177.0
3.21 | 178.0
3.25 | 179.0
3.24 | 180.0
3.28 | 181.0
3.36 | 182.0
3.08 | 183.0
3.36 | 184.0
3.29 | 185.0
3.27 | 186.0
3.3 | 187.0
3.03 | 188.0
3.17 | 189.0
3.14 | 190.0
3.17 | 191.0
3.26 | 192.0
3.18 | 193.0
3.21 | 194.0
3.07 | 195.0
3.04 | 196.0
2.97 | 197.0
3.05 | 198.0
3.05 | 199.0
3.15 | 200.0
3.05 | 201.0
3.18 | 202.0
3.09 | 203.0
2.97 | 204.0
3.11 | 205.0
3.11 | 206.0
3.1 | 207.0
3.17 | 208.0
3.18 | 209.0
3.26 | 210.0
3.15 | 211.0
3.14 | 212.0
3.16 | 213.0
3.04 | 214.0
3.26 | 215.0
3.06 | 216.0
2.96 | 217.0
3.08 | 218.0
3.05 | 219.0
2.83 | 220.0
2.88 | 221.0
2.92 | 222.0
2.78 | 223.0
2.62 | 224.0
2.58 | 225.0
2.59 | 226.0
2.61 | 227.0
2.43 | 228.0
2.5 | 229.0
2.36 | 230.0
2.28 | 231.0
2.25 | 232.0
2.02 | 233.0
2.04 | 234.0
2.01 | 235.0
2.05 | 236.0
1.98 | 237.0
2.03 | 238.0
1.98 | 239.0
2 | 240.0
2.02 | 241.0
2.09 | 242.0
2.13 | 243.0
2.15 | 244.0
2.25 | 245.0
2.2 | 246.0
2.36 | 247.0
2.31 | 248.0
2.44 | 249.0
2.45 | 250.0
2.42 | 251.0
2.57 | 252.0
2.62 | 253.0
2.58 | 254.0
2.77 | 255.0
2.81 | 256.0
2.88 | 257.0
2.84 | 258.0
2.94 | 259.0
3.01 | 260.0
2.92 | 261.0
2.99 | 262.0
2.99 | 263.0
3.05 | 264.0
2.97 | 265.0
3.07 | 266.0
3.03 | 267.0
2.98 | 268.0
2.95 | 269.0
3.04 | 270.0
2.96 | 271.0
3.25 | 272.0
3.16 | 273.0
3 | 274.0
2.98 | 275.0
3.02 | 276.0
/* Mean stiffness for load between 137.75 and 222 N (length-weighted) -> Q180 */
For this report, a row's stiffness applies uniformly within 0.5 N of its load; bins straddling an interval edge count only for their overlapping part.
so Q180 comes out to 3.17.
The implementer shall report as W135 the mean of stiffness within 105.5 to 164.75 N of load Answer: 3.27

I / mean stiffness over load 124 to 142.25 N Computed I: 3.32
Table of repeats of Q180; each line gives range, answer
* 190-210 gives 3.12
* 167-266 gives 2.85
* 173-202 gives 3.19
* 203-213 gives 3.13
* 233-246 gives 2.06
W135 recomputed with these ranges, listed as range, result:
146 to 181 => 3.22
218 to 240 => 2.42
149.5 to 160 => 3.2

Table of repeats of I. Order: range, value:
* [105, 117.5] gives 3.35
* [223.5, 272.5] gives 2.54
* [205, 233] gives 2.85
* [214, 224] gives 2.96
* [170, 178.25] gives 3.26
